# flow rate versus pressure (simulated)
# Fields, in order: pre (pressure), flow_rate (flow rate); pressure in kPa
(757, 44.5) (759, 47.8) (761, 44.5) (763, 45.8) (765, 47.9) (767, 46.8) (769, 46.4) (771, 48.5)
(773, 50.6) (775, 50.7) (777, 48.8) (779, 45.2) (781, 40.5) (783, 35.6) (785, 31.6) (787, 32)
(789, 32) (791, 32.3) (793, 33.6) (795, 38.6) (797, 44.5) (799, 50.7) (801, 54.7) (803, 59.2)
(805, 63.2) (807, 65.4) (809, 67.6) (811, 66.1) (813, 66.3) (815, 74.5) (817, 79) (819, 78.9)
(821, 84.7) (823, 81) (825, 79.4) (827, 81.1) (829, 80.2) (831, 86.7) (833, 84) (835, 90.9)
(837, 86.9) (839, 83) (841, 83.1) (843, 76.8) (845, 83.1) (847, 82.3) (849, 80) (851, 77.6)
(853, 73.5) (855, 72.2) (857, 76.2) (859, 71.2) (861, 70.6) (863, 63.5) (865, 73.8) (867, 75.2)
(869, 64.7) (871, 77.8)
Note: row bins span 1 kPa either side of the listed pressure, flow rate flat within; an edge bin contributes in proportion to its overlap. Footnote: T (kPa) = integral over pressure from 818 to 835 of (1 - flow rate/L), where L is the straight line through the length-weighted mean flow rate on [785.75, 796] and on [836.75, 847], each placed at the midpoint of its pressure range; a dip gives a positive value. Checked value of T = -3.8 kPa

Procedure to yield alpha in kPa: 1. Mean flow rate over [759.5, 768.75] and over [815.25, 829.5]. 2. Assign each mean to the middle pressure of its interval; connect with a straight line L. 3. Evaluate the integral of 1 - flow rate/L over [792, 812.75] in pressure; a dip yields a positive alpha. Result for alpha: 4.3 kPa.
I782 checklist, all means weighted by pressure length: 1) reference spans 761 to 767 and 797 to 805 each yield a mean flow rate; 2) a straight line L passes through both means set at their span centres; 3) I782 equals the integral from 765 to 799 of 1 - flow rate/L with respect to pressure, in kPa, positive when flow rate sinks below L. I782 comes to 5.78 kPa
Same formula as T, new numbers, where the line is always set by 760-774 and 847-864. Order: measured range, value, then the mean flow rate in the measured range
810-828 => -4.0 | 76.8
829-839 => -2.8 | 86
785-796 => 4.2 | 33.5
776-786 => 2.1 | 40.3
